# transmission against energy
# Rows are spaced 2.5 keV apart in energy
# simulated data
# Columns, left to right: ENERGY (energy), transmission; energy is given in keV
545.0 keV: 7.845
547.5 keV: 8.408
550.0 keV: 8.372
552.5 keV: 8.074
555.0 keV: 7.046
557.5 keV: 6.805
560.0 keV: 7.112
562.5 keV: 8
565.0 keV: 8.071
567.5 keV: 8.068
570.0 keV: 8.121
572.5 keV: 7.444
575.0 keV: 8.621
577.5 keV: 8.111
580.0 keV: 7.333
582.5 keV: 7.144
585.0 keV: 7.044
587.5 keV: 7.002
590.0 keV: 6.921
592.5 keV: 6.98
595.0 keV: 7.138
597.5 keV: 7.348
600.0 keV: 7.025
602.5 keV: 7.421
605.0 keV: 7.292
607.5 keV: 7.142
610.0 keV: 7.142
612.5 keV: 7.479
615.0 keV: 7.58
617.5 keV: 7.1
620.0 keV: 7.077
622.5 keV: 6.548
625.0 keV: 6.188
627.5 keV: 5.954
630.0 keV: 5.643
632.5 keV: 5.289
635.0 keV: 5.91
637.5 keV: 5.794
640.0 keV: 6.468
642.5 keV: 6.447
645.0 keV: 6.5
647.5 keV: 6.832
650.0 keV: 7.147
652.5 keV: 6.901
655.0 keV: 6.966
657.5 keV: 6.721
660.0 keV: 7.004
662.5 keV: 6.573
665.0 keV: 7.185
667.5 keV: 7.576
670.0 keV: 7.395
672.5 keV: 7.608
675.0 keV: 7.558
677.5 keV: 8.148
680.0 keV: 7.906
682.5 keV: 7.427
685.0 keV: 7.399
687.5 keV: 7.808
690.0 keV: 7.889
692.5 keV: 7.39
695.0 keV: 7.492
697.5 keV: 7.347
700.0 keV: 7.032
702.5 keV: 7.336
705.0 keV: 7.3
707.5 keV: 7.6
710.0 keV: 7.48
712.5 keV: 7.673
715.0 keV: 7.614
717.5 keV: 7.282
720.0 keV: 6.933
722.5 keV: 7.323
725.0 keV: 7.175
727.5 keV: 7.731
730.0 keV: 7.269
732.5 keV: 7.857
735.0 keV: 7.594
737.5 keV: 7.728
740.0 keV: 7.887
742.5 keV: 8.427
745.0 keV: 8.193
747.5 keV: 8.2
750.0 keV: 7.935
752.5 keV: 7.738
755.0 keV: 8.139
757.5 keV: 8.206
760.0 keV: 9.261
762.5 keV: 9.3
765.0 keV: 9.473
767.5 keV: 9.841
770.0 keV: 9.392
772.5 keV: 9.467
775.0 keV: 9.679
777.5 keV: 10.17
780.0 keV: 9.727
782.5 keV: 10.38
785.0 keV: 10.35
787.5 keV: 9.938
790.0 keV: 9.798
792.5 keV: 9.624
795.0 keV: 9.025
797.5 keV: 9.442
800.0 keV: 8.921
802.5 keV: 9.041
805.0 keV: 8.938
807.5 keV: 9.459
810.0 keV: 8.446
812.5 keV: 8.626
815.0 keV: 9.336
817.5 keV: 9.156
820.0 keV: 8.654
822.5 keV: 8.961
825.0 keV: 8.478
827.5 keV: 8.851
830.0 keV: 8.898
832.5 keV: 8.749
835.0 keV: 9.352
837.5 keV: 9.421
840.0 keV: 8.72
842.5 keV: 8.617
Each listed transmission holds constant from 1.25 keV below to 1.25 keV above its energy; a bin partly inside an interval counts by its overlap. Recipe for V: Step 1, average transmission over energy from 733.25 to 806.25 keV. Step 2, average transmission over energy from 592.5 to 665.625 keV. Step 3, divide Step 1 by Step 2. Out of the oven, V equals 1.34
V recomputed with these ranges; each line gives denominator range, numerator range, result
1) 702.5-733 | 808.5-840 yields 1.20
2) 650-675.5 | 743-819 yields 1.28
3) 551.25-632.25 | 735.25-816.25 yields 1.25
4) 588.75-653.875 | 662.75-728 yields 1.11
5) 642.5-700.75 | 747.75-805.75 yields 1.27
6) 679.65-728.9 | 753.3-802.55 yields 1.27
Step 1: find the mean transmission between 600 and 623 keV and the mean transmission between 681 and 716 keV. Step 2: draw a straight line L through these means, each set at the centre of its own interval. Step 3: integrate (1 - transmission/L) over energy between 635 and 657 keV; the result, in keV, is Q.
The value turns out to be 2.18 keV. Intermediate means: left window 7.21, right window 7.49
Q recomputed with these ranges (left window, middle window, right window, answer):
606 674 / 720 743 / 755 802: 2.6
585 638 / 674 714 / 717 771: 0.4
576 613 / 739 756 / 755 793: 2.1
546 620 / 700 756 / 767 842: 6.6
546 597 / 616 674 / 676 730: 6.8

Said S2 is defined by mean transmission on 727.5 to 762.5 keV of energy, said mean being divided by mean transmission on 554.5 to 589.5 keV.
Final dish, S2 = 1.1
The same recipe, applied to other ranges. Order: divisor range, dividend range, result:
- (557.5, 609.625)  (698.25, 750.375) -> 1.02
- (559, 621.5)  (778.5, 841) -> 1.24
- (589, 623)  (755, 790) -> 1.34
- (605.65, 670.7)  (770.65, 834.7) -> 1.38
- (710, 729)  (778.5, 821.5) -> 1.26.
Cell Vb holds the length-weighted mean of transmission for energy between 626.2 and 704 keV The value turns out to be 6.99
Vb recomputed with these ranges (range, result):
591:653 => 6.73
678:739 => 7.49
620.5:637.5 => 5.96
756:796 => 9.6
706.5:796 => 8.54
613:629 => 6.76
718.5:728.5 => 7.28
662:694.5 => 7.55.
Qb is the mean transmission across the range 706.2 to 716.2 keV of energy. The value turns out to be 7.59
